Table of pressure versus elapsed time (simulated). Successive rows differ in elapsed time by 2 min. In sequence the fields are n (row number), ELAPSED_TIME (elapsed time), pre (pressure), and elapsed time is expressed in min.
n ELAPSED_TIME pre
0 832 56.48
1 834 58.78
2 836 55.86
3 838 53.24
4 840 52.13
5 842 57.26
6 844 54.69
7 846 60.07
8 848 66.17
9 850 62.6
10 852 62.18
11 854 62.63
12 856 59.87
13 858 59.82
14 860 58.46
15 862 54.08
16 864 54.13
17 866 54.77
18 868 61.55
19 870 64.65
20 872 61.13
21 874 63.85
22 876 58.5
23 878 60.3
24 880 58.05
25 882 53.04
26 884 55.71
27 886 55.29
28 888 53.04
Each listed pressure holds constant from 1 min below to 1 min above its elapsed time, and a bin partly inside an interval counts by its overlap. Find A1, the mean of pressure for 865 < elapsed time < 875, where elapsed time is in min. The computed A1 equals 61.2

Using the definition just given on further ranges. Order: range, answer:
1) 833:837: 57.3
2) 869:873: 62.9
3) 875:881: 58.9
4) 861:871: 57.8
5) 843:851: 60.9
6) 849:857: 61.8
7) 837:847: 55.5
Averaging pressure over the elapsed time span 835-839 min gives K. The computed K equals 54.5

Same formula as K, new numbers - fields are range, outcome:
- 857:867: 56.3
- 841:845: 56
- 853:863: 59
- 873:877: 61.2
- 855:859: 59.8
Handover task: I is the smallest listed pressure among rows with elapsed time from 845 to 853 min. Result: 60.07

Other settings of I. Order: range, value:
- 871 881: 58.05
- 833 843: 52.13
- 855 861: 58.46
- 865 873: 54.77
